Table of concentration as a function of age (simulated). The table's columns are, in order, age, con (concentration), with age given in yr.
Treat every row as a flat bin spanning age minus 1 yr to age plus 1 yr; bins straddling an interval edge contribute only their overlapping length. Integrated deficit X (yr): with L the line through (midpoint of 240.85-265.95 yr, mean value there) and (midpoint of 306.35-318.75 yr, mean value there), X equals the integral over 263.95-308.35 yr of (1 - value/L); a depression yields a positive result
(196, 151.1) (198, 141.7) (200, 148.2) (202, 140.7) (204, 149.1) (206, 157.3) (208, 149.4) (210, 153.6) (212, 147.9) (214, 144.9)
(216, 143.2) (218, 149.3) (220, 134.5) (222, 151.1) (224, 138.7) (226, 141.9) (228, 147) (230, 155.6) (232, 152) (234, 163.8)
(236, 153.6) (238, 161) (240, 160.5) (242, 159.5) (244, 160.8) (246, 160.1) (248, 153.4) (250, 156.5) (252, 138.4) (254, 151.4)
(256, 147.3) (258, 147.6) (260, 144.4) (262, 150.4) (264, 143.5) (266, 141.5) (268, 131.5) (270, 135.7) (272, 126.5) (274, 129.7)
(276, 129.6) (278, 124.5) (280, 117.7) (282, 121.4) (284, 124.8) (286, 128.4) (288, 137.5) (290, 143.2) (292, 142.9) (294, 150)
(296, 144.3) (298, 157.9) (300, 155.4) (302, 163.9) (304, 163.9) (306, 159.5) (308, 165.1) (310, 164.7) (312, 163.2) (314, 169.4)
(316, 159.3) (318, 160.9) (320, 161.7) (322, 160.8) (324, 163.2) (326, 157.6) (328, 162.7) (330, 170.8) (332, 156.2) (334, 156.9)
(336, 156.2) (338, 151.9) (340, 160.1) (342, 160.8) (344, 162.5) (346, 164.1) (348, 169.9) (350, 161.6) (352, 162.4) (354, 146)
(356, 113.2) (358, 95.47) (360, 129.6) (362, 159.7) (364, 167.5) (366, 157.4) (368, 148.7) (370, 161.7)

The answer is 5.0 yr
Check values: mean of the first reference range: 151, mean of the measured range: 140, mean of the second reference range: 164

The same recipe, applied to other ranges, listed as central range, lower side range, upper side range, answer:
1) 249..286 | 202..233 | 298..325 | 4.44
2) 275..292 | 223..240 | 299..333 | 3.13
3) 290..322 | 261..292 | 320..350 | -2.47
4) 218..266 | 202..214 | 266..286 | -4.18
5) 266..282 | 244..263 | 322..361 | 2.41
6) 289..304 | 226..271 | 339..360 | -0.23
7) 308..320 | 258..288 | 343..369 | -1.93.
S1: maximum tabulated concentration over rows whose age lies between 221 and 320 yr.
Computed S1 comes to 169.4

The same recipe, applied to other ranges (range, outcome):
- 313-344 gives 170.8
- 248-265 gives 156.5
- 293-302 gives 163.9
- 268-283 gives 135.7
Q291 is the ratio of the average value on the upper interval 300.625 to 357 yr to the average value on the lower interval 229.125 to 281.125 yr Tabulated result 1.1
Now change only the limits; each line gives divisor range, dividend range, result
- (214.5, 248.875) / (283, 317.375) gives 1.00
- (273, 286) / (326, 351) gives 1.29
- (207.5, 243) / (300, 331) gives 1.08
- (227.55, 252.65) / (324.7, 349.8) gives 1.03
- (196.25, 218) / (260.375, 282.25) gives 0.90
